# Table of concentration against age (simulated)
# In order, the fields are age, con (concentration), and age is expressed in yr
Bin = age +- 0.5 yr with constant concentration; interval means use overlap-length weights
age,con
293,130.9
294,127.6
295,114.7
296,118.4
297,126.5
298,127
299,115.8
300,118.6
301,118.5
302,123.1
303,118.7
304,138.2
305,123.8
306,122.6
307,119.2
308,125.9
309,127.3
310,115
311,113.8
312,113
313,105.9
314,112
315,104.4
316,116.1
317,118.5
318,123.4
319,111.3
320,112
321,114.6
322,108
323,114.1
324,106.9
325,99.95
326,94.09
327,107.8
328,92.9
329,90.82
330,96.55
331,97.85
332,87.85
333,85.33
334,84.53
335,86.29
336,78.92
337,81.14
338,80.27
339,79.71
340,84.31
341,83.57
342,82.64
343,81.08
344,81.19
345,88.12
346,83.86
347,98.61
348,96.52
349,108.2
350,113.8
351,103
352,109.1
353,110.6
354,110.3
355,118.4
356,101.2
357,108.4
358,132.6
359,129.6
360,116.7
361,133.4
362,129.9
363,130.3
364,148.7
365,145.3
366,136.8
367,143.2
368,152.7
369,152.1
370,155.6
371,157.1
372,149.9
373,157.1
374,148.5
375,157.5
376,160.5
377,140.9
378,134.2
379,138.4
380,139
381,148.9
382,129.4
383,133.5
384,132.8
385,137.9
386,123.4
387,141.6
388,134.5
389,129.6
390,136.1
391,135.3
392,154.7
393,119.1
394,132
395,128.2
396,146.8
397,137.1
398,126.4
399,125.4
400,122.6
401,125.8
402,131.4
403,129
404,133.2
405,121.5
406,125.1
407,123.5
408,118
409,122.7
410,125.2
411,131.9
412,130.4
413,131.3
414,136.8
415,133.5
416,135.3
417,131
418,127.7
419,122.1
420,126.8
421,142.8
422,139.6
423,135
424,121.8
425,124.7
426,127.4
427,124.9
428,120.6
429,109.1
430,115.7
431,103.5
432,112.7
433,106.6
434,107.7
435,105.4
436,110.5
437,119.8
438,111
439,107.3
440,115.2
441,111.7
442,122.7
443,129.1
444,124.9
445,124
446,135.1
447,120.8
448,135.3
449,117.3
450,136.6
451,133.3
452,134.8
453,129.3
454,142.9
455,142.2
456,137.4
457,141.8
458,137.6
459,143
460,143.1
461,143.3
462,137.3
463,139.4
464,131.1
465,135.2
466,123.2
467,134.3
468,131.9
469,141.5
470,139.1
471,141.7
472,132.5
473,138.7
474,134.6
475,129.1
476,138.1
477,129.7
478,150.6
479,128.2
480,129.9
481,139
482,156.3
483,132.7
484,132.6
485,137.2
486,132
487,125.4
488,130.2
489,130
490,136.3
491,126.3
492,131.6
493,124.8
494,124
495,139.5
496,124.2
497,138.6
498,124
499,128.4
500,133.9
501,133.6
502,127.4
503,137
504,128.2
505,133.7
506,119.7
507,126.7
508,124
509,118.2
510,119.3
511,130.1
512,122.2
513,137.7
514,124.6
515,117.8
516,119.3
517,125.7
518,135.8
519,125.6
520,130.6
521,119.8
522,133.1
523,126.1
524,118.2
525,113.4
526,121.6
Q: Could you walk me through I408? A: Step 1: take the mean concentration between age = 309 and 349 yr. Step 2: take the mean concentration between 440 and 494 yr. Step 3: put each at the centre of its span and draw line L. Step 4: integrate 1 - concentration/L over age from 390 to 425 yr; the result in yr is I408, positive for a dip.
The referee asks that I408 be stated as -3.6 yr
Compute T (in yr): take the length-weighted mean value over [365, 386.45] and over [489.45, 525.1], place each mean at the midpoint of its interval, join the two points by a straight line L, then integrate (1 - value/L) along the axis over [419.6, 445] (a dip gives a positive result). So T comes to 3.32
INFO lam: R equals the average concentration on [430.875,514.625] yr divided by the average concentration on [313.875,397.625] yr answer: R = 1.10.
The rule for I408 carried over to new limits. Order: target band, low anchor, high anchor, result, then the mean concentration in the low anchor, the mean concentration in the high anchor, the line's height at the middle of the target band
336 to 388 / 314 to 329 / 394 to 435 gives -2.5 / 108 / 126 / 116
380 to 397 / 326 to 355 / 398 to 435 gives -3.4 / 92.8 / 125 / 113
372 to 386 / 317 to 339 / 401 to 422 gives -3.1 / 97.9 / 129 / 117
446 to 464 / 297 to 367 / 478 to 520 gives -1.7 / 109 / 130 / 124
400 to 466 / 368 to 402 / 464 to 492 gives 4.8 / 139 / 135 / 137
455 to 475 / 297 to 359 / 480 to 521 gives -2.0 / 105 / 129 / 125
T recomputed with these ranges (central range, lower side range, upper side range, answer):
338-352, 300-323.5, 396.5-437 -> 3.3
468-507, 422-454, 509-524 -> -2.9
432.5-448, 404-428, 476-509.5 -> 1.4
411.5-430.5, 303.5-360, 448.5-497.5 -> -0.7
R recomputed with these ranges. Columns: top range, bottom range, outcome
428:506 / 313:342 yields 1.32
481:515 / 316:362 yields 1.29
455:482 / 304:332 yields 1.24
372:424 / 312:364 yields 1.30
